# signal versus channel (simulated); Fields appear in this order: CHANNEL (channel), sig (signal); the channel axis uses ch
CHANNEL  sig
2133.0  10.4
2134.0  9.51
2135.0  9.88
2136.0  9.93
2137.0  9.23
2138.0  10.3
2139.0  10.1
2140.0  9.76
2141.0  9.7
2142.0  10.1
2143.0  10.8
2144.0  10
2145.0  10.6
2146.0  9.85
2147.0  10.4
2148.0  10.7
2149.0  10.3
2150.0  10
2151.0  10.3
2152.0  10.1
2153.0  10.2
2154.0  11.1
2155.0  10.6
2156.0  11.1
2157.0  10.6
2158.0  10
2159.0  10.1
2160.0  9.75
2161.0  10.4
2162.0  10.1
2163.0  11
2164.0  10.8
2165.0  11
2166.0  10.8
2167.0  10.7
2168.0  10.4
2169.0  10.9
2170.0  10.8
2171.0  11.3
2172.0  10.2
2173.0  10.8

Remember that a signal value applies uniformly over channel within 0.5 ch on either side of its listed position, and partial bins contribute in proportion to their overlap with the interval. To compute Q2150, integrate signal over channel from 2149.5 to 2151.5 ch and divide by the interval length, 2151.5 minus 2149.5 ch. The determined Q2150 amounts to 10.2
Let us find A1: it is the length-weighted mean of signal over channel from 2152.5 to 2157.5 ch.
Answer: 10.7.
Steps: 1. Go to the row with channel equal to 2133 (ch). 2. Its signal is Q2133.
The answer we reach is 10.4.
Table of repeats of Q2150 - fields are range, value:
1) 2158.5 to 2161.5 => 10.1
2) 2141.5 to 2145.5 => 10.4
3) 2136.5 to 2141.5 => 9.82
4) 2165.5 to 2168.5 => 10.6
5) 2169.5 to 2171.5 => 11.1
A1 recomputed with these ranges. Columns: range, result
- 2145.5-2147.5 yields 10.1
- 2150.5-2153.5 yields 10.2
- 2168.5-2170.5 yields 10.9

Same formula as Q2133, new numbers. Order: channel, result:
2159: 10.1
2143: 10.8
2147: 10.4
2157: 10.6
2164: 10.8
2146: 9.85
